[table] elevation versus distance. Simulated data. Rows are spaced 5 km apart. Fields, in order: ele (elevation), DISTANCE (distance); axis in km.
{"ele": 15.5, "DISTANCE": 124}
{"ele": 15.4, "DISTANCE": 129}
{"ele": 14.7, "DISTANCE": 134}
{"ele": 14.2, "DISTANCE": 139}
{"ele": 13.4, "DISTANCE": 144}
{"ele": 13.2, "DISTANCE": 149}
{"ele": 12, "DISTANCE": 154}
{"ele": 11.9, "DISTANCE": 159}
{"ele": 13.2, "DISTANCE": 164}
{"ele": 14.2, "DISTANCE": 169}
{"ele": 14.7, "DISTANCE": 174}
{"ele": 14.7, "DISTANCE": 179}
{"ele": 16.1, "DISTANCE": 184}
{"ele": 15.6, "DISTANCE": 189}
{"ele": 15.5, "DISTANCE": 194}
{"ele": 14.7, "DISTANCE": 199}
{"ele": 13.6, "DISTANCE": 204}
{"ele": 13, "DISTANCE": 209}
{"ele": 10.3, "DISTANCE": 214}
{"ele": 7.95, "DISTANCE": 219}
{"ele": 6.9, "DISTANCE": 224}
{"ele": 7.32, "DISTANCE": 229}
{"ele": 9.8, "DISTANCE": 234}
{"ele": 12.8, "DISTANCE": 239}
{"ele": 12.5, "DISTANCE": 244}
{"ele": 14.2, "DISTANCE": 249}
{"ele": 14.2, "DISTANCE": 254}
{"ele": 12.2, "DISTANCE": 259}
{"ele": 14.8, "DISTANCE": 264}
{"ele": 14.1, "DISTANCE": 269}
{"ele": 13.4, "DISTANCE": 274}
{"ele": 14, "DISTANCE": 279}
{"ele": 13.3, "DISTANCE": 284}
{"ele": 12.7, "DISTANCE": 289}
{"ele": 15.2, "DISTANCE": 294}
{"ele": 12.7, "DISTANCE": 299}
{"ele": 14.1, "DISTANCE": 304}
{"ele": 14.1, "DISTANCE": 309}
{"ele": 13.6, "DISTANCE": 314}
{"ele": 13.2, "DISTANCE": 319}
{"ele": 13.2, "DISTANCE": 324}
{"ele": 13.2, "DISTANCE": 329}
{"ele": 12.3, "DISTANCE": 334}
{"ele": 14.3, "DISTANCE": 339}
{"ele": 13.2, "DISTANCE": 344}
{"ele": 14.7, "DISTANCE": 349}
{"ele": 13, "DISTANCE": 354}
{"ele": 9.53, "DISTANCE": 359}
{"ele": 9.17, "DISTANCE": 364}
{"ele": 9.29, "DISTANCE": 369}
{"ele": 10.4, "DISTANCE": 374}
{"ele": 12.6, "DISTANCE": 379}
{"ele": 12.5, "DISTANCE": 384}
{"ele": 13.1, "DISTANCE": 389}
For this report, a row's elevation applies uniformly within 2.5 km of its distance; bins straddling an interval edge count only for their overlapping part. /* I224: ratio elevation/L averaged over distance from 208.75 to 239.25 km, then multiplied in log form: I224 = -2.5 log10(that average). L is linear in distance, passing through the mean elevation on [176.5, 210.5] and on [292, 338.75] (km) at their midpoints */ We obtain 0.49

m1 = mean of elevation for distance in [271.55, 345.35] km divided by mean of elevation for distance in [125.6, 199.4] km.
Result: 0.95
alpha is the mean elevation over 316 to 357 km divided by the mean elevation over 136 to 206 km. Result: 0.95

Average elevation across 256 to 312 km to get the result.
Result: 13.7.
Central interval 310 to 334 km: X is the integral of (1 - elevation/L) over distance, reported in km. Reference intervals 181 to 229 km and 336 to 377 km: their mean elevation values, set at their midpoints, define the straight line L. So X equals -2.8 km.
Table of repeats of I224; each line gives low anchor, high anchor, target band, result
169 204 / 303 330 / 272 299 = 0.02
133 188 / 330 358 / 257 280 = -0.02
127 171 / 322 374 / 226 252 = 0.14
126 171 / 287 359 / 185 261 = 0.12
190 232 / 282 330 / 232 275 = -0.07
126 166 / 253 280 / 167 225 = 0.03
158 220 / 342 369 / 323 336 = -0.08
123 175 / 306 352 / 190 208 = -0.06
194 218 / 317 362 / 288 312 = -0.08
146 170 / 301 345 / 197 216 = 0.01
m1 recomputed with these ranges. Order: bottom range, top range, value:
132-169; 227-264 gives 0.91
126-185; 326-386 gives 0.86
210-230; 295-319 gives 1.60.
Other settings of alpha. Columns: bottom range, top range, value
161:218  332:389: 0.86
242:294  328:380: 0.87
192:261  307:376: 1.05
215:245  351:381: 1.13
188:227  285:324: 1.13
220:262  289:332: 1.22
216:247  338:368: 1.25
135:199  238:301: 0.96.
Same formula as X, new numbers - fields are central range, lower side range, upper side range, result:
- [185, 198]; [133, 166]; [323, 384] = -2.59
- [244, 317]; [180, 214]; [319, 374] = -3.13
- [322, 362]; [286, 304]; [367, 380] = -3.59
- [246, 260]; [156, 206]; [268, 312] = 0.31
